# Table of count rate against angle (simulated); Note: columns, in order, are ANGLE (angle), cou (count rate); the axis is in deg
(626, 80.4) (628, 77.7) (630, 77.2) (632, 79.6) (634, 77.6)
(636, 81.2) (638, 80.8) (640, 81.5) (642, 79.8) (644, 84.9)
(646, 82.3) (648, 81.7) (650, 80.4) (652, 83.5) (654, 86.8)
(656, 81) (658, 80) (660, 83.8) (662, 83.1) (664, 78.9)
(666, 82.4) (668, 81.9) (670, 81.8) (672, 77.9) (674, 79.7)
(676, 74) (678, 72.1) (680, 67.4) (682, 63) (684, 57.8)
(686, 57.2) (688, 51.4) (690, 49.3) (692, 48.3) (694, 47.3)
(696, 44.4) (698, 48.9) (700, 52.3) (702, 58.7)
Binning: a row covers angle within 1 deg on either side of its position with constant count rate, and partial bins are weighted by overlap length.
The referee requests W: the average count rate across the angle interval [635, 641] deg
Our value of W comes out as 81.2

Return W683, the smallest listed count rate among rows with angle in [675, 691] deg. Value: 49.3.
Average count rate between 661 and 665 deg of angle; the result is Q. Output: 81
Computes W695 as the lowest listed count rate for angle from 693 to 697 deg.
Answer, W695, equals 44.4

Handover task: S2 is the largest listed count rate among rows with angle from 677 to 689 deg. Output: 72.1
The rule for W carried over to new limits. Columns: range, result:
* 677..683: 67.5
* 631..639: 79.8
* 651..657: 83.8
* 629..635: 78.1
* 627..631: 77.5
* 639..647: 82.1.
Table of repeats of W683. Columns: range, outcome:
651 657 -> 81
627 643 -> 77.2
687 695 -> 47.3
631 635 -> 77.6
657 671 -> 78.9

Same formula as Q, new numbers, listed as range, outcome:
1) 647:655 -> 83.1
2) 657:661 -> 81.9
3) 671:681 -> 74.2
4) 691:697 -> 46.7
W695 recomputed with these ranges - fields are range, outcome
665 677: 74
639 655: 79.8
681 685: 57.8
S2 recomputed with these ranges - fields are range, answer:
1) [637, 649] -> 84.9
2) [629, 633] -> 79.6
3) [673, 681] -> 79.7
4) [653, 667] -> 86.8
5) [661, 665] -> 83.1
